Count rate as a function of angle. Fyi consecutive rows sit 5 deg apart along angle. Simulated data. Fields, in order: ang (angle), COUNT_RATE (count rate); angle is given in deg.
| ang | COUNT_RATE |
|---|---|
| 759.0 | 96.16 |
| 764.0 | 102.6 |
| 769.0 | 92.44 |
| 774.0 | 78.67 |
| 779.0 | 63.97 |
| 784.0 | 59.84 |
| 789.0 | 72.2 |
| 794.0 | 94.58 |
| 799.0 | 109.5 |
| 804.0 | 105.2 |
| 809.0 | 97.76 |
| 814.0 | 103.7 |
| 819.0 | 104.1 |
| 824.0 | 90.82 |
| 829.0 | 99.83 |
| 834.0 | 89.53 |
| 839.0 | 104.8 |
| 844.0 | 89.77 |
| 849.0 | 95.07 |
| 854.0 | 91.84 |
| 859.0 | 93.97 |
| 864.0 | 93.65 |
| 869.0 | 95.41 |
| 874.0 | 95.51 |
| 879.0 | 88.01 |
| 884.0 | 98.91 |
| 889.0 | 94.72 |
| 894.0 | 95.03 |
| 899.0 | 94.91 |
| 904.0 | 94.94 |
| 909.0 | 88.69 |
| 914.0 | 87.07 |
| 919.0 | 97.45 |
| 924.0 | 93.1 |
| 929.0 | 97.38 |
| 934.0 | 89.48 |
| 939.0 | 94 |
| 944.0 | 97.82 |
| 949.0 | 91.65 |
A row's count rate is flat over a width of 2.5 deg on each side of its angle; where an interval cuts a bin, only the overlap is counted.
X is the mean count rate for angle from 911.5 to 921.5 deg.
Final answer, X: 92.3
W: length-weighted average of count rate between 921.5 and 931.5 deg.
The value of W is 95.2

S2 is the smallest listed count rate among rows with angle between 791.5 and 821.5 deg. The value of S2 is 94.58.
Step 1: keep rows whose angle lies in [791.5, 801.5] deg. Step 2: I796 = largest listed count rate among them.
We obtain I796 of 109.5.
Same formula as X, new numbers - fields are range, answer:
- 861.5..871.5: 94.5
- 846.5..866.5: 93.6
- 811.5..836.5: 97.6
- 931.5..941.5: 91.7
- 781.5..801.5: 84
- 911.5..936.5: 92.9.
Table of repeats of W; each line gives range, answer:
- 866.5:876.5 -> 95.5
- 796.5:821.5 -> 104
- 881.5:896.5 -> 96.2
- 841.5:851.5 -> 92.4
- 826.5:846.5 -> 96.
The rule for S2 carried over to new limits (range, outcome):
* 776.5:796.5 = 59.84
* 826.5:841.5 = 89.53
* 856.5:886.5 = 88.01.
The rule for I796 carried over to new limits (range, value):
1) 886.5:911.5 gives 95.03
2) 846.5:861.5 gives 95.07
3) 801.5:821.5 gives 105.2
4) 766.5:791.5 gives 92.44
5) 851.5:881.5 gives 95.51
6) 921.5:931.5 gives 97.38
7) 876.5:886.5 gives 98.91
